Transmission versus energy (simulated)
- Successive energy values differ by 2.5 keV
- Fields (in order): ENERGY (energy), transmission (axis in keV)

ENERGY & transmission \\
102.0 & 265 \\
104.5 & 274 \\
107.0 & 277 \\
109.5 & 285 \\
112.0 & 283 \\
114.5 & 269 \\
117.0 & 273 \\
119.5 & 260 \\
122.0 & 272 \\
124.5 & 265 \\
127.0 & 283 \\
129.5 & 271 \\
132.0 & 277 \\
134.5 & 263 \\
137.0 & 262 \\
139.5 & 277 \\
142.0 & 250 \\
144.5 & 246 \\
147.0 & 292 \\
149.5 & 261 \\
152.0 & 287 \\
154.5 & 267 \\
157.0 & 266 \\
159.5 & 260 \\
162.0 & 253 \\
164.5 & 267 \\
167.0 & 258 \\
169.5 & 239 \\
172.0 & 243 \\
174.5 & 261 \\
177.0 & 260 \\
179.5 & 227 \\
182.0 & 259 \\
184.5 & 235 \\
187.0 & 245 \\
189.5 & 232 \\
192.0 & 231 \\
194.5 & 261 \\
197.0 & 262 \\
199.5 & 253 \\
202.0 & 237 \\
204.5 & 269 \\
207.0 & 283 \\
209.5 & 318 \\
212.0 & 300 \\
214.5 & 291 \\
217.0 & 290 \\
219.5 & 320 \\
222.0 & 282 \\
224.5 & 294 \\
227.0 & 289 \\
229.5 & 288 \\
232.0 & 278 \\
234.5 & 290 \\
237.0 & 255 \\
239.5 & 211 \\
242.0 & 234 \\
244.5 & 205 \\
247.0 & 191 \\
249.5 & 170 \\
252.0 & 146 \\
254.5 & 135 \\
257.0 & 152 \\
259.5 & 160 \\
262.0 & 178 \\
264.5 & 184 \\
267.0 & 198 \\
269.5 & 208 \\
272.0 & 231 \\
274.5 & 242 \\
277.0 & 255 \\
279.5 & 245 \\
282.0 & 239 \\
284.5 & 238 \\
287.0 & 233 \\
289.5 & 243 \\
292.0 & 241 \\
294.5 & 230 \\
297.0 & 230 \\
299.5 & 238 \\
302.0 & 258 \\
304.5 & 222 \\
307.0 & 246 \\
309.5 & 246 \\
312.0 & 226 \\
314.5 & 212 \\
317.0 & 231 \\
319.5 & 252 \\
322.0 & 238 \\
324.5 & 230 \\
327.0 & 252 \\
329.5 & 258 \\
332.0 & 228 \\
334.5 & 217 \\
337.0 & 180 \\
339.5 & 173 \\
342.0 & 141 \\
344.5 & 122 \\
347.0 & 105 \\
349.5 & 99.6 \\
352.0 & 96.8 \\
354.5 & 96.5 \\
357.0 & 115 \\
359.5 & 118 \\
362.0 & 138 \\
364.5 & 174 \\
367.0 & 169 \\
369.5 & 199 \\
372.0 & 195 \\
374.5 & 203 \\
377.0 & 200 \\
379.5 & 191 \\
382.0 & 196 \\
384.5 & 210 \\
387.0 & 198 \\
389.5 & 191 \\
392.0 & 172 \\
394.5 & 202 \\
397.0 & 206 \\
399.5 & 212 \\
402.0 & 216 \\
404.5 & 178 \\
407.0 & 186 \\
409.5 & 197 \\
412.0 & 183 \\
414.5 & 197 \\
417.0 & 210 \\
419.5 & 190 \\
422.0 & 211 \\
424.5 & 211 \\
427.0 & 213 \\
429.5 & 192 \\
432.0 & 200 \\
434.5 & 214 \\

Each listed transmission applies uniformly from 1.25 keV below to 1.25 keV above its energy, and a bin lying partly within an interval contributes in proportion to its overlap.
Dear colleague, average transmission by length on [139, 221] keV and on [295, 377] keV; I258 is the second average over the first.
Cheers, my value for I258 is 0.7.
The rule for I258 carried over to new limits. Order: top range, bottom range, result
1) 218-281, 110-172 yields 0.85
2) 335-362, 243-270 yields 0.73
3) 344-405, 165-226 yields 0.64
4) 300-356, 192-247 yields 0.73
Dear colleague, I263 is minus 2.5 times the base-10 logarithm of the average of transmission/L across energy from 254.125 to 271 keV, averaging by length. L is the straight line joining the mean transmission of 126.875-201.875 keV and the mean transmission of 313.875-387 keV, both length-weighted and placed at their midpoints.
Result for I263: 0.22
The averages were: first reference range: 258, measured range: 176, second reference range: 181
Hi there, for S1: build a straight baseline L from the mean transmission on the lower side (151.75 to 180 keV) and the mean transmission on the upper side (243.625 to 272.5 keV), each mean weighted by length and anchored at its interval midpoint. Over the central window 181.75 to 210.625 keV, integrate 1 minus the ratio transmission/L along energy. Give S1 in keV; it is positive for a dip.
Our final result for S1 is -3.3 keV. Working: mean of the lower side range 257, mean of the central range 257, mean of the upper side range 178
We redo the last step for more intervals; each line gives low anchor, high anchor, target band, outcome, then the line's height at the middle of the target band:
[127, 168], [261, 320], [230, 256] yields 3.2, 242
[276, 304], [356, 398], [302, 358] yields 6.1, 213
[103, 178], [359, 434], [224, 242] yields -2.1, 240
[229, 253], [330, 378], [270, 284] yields -2.5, 204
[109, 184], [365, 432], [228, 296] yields 4.4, 233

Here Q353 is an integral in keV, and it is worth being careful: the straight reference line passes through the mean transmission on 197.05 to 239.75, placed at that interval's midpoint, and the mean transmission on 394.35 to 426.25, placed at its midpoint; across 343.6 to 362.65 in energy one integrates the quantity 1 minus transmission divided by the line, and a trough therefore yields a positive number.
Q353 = 9.7 keV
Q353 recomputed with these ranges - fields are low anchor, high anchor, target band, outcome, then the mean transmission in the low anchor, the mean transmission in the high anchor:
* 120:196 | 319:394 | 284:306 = -3.67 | 259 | 178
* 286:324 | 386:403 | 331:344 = 2.33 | 236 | 199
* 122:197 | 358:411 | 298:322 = -2.89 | 259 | 188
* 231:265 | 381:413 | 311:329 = -3.46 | 199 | 196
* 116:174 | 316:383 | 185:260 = -4.44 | 265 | 178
